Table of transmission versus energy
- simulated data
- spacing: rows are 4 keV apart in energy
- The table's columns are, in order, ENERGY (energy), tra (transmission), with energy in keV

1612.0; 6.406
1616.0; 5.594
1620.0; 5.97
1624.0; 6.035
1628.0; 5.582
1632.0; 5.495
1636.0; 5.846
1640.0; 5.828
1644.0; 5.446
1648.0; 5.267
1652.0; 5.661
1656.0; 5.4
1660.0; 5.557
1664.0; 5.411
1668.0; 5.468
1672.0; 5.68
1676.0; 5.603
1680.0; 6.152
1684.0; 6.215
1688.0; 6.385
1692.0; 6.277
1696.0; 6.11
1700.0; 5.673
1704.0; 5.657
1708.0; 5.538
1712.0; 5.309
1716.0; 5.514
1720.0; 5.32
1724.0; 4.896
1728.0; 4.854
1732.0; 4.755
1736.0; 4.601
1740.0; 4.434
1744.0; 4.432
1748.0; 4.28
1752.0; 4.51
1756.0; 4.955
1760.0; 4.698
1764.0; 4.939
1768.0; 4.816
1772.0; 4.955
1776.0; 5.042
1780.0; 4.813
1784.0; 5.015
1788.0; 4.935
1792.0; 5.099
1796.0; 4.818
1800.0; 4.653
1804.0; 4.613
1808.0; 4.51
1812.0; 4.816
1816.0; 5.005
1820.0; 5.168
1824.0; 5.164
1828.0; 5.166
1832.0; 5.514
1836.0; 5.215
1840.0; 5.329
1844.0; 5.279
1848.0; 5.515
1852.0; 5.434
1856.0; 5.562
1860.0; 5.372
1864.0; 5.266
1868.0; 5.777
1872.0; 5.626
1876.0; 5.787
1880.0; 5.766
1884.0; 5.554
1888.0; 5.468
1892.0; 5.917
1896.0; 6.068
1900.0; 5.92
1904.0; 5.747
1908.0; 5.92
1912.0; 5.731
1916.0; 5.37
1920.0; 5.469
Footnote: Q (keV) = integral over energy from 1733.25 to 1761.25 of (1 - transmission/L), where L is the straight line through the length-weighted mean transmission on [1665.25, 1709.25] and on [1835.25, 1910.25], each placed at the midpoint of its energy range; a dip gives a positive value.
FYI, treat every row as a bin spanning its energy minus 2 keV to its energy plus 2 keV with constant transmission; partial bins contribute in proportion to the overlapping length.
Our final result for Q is 6.0 keV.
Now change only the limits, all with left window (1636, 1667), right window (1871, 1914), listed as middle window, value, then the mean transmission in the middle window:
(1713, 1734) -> 2.0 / 5.08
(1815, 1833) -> 1.6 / 5.2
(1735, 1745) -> 2.0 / 4.48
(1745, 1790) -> 6.7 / 4.81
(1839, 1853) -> 0.8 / 5.39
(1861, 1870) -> 0.4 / 5.5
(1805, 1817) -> 2.0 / 4.74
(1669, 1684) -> -0.8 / 5.84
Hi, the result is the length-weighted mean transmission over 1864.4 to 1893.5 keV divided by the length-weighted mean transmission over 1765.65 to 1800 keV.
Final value 1.15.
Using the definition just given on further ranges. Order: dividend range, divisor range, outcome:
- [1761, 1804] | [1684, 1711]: 0.82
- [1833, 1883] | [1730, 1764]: 1.19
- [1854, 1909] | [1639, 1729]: 1.01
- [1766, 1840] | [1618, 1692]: 0.87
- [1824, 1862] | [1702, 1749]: 1.08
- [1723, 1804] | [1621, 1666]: 0.85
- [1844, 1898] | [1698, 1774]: 1.13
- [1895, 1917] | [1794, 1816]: 1.23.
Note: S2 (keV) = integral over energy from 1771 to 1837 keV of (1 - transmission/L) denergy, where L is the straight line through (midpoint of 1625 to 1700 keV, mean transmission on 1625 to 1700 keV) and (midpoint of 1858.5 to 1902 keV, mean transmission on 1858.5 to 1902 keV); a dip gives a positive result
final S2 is 8.6 keV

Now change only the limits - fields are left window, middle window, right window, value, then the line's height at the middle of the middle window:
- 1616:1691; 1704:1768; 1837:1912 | 8.97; 5.69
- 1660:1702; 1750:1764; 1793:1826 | 1.38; 5.27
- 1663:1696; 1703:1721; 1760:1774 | 0.23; 5.54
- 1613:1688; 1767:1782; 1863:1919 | 2.09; 5.71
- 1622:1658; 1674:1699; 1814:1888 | -2.39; 5.57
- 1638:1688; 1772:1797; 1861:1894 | 3.06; 5.65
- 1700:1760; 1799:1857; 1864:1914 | 3.39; 5.44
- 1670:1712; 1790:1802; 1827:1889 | 1.66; 5.64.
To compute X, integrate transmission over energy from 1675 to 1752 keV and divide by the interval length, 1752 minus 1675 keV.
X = 5.34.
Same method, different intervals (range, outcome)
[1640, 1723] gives 5.68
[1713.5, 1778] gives 4.82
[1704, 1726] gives 5.35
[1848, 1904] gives 5.65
